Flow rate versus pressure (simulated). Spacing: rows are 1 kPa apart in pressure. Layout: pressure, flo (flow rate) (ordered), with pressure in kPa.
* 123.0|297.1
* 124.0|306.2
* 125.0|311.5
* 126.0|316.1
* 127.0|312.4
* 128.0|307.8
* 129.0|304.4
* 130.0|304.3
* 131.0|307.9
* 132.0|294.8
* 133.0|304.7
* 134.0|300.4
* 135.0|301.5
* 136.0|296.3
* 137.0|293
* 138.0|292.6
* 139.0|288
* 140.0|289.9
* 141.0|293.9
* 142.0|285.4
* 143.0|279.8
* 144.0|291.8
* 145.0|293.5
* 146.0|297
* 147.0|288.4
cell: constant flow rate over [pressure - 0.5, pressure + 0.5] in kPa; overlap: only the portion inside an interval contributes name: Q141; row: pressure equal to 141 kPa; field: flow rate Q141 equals 293.9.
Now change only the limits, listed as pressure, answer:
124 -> 306.2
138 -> 292.6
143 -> 279.8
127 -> 312.4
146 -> 297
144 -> 291.8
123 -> 297.1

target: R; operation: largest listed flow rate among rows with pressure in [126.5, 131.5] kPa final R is 312.4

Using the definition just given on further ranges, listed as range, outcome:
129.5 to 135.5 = 307.9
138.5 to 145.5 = 293.9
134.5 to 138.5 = 301.5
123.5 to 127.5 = 316.1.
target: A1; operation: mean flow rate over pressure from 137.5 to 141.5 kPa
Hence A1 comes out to 291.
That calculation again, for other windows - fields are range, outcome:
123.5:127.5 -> 312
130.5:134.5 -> 302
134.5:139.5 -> 294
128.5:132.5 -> 303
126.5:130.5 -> 307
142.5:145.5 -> 288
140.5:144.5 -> 288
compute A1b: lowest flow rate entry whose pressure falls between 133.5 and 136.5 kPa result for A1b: 296.3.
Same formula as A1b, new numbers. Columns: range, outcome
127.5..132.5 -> 294.8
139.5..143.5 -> 279.8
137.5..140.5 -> 288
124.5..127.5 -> 311.5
